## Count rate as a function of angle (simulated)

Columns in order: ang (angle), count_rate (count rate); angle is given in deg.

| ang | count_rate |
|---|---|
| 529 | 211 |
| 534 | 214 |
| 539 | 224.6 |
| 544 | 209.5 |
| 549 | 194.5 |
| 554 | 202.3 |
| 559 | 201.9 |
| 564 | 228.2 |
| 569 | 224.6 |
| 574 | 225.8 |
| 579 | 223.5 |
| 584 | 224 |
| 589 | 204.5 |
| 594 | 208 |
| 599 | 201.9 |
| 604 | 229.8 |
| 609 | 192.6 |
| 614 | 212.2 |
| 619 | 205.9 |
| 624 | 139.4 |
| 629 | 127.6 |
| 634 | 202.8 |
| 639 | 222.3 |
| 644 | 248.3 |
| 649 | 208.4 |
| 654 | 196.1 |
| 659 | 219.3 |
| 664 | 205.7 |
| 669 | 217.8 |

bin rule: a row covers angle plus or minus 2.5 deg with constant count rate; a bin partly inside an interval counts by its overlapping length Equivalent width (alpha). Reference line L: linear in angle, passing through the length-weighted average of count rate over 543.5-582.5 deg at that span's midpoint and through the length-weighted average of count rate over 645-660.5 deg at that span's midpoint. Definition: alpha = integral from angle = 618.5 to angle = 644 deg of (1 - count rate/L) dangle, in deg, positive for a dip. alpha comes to 3.3 deg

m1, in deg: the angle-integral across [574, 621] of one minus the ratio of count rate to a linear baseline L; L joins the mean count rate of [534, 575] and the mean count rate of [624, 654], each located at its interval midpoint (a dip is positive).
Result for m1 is -1.7 deg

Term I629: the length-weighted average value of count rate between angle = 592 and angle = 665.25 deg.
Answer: 201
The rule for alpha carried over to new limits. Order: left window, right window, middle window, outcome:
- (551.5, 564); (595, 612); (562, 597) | -2.0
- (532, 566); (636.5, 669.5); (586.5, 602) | 0.6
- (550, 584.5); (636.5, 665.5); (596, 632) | 4.9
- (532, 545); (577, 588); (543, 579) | 1.0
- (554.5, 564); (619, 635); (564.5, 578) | -1.7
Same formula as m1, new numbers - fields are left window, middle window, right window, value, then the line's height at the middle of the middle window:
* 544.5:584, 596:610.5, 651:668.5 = 0.2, 212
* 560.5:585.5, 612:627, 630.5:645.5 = 2.5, 219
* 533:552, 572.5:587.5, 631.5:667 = -0.8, 212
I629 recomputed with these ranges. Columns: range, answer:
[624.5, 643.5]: 186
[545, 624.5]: 209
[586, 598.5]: 206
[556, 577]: 220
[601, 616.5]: 211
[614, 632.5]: 167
